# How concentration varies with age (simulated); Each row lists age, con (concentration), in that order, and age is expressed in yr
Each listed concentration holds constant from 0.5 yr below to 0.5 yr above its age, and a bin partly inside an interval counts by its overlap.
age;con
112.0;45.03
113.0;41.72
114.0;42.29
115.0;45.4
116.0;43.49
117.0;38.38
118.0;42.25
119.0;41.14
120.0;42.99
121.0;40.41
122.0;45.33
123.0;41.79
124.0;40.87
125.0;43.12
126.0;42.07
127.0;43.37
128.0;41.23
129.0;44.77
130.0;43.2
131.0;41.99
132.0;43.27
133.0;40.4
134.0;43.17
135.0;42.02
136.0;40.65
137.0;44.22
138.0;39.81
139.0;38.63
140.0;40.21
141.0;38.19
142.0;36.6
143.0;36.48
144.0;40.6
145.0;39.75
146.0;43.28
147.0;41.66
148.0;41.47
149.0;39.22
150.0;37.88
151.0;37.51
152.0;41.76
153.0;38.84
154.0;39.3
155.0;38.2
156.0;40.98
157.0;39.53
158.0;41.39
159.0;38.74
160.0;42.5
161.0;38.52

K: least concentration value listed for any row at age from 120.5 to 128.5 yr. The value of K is 40.41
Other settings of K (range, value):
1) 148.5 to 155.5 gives 37.51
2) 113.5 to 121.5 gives 38.38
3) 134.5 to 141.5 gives 38.19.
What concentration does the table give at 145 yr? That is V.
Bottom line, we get 39.75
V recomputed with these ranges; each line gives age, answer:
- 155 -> 38.2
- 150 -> 37.88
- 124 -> 40.87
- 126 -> 42.07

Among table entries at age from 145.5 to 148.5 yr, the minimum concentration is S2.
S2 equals 41.47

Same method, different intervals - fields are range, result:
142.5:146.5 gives 36.48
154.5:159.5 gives 38.2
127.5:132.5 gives 41.23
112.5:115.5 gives 41.72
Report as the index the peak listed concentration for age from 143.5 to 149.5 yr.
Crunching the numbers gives 43.28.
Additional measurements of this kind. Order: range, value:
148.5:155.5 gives 41.76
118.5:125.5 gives 45.33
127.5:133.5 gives 44.77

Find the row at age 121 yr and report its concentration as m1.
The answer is 40.41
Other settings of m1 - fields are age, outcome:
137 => 44.22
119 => 41.14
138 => 39.81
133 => 40.4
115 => 45.4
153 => 38.84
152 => 41.76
